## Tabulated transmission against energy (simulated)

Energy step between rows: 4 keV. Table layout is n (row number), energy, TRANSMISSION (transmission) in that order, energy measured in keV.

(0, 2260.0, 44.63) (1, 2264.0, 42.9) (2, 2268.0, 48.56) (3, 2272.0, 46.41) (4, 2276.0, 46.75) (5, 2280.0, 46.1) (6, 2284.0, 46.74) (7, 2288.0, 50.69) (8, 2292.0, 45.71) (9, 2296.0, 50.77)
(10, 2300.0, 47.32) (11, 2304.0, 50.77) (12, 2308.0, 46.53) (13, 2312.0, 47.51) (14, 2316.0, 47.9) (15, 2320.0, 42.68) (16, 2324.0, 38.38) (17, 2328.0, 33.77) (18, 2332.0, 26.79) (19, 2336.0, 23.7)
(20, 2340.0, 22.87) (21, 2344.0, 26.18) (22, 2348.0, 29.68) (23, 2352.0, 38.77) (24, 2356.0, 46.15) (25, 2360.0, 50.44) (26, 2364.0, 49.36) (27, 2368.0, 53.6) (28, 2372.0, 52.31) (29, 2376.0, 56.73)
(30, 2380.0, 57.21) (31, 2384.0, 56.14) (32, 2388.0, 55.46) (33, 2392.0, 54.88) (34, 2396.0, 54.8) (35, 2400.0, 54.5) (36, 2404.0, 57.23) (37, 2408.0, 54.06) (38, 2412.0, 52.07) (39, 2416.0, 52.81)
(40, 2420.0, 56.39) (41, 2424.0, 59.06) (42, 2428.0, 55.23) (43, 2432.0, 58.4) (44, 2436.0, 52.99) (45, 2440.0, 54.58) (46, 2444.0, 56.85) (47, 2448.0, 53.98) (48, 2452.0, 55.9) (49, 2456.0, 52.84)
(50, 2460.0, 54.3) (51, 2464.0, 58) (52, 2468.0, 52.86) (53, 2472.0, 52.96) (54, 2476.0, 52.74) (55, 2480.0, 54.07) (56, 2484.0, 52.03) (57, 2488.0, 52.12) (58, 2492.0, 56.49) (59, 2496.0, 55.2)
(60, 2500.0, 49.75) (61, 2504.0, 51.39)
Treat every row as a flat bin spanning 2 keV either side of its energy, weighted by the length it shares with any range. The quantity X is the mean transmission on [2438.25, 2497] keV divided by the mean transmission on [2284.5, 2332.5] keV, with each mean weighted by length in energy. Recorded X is 1.22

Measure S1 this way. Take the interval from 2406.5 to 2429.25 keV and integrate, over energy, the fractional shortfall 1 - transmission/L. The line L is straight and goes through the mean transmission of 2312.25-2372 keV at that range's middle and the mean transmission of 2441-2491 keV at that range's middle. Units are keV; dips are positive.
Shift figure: -3.23 keV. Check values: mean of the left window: 38.6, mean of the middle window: 54.9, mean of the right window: 54.1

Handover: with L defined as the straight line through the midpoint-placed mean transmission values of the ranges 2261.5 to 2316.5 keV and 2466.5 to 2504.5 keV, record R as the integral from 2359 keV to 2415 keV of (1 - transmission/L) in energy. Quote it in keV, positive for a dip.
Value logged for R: -4.5 keV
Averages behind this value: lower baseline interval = 47.4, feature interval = 54.2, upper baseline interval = 53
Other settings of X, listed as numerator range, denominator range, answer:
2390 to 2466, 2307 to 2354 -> 1.57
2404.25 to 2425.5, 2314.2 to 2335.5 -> 1.49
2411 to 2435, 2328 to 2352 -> 2.02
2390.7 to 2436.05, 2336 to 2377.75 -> 1.33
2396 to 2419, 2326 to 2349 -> 2.01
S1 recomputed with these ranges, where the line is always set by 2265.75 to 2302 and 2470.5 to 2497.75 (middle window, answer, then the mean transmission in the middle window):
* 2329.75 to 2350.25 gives 9.66 keV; 26.1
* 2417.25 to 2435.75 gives -1.70 keV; 56.7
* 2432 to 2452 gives -1.04 keV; 55.1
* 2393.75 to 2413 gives -1.29 keV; 54.7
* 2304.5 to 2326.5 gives 1.72 keV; 44.8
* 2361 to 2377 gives -0.77 keV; 52.6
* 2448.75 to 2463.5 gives -0.52 keV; 54.7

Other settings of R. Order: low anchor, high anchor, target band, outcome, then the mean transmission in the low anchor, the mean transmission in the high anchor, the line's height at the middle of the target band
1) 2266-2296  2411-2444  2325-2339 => 6.1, 47.5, 55.4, 50.3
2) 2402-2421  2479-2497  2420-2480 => -1.0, 54.4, 53.9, 54.2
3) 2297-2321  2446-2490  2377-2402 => -2.4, 47.5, 53.8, 50.7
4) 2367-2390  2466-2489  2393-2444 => -0.9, 55.3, 52.8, 54.3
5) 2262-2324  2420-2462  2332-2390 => 8.5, 46.9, 55.5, 50.8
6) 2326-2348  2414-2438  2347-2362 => -4.2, 26.9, 55.8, 32.6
